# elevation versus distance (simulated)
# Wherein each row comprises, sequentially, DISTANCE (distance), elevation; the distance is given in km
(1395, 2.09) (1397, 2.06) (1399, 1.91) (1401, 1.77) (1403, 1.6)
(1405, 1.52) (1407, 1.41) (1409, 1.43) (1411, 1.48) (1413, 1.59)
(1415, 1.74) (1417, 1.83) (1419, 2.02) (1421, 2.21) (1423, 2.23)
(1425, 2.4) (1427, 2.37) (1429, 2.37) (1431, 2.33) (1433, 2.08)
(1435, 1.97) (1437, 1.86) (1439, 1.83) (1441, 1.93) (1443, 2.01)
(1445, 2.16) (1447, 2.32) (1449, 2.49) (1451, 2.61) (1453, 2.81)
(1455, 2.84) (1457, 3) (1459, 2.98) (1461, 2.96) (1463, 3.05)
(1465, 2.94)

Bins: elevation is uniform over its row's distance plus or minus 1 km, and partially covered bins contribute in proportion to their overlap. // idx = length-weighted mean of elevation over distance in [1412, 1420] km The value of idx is 1.79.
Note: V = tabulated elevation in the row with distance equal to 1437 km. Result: 1.86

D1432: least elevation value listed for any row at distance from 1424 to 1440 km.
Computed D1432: 1.83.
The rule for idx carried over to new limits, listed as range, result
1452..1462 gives 2.92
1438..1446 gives 1.98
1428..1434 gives 2.26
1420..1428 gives 2.3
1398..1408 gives 1.64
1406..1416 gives 1.53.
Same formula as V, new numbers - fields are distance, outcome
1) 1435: 1.97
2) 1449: 2.49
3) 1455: 2.84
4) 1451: 2.61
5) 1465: 2.94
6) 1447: 2.32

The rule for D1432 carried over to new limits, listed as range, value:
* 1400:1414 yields 1.41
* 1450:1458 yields 2.61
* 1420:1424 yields 2.21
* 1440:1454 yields 1.93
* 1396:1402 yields 1.77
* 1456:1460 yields 2.98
